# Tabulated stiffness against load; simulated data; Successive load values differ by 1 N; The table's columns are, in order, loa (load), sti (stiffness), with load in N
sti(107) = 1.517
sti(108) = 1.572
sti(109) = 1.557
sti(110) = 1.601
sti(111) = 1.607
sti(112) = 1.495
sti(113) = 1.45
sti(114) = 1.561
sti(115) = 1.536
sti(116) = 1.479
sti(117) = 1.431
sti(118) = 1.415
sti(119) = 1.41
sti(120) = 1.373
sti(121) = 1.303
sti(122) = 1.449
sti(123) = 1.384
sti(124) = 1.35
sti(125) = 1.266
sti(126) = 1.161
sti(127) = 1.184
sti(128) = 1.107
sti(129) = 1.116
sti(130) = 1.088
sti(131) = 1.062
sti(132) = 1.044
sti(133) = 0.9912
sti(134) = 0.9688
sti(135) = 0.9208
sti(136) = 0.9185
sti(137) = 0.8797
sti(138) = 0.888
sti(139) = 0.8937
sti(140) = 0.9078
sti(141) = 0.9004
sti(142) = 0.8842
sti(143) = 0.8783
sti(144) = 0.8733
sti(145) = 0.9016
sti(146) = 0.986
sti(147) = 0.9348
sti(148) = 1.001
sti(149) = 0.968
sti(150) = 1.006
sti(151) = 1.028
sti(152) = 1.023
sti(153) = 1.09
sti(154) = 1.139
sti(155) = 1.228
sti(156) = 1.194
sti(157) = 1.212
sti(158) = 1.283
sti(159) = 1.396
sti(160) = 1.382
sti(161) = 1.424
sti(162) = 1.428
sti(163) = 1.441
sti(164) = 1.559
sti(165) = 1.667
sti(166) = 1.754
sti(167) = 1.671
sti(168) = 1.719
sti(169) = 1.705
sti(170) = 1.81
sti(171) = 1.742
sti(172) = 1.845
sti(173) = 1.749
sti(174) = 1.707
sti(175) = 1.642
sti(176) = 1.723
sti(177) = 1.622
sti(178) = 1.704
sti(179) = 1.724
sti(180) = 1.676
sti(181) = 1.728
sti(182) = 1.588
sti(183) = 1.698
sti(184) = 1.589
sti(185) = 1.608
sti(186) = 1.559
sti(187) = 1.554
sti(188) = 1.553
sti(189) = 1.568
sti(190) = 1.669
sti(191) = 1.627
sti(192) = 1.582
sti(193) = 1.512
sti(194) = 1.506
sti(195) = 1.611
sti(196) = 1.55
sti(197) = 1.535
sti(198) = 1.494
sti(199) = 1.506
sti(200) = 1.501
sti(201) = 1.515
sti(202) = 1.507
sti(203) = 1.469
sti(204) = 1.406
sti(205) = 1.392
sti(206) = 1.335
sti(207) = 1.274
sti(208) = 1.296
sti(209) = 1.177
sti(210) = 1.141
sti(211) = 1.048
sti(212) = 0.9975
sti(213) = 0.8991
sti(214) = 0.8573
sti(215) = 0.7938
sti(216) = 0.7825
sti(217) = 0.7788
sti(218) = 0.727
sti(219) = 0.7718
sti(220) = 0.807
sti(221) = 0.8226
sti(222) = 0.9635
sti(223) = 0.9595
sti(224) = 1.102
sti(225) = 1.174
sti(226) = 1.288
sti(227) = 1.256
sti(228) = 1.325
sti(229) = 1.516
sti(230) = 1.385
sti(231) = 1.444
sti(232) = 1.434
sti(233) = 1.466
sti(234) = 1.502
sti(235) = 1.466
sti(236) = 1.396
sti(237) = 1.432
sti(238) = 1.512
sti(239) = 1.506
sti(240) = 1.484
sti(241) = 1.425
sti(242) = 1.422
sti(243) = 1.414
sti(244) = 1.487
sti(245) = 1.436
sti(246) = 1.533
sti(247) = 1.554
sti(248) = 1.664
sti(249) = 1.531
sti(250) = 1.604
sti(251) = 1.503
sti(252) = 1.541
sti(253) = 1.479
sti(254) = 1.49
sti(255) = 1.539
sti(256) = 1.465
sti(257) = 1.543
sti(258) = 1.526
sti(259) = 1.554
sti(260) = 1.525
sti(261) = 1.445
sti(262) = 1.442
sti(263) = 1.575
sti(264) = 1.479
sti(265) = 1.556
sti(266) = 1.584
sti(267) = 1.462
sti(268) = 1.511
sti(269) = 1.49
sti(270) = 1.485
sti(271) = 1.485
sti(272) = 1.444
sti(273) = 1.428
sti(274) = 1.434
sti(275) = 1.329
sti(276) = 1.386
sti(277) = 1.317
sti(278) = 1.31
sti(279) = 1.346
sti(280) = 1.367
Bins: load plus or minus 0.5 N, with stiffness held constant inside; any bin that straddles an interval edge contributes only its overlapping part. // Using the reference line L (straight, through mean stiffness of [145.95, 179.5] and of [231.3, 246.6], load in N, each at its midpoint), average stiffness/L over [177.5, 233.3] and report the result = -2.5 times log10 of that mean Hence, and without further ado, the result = 0.09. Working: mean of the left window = 1.43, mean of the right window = 1.46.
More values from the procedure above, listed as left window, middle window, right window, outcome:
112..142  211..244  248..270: 0.208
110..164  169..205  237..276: -0.223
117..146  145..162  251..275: 0.017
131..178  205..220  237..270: 0.369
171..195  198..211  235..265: 0.168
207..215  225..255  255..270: -0.118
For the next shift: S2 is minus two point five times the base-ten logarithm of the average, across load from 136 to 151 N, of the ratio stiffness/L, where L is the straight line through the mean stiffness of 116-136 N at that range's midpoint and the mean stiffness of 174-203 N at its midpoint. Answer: 0.39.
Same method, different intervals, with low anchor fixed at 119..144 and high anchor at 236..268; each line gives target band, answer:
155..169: -0.23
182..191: -0.25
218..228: 0.35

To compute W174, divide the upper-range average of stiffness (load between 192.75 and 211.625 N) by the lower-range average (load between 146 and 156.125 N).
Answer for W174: 1.33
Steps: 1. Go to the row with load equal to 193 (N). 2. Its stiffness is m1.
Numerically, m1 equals 1.512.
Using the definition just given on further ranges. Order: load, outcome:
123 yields 1.384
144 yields 0.8733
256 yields 1.465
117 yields 1.431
